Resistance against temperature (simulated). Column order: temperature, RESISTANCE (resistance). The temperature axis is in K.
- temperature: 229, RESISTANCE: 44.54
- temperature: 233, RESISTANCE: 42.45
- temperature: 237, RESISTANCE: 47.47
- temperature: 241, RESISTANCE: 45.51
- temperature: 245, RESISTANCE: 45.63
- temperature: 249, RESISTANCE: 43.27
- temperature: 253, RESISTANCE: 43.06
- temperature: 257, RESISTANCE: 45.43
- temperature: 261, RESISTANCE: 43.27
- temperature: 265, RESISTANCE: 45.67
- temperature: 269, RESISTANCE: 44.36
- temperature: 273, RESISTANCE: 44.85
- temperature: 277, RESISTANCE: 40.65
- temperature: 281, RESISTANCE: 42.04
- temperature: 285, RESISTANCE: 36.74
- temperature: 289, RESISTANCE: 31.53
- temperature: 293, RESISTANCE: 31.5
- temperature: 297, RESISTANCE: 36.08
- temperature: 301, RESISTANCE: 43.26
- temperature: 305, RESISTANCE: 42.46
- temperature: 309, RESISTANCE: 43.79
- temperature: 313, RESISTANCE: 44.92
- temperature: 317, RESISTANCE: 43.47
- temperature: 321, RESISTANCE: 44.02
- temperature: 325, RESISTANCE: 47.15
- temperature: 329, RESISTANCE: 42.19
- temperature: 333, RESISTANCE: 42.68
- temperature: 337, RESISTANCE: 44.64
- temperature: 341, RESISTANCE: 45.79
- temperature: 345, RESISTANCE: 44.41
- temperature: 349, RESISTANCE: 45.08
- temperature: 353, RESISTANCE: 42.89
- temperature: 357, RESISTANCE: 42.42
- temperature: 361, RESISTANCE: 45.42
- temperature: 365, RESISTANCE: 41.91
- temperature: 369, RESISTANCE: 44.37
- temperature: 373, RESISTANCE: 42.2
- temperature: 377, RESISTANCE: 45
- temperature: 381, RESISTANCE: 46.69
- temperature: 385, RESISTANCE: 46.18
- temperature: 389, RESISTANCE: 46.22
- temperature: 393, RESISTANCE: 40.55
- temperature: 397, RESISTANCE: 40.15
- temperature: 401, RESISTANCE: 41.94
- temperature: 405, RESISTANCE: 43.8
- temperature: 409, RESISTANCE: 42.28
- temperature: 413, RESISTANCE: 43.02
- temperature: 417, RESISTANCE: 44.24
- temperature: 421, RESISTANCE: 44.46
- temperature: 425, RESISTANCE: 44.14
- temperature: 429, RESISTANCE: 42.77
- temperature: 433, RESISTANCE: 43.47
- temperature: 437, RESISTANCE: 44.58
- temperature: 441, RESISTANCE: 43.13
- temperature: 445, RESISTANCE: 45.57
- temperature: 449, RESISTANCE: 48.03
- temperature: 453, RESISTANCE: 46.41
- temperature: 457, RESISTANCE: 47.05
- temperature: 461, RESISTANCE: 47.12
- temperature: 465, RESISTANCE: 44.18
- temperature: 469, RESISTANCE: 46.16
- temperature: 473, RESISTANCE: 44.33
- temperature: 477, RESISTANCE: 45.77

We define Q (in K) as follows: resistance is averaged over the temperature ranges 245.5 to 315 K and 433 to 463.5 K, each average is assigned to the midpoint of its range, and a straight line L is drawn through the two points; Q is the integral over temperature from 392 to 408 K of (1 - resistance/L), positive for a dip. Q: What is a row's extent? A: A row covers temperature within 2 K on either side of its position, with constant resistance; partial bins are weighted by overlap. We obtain 1.0 K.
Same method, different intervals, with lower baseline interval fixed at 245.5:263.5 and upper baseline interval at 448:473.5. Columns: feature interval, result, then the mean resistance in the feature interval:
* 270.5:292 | 2.6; 38.9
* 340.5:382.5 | 1.0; 44.1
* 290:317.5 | 2.6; 40.3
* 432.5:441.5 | 0.4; 43.9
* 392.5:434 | 2.6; 42.9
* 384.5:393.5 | 0.2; 44.6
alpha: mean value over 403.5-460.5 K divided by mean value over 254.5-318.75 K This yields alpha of 1.1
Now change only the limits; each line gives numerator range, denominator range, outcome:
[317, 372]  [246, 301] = 1.08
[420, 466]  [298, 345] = 1.03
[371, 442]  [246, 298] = 1.07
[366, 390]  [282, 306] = 1.22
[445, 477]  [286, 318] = 1.17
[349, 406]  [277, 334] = 1.07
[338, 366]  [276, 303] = 1.18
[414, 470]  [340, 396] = 1.02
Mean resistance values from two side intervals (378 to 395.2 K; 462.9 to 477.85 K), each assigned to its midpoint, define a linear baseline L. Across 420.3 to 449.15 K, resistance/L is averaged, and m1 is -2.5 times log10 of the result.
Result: 0.02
